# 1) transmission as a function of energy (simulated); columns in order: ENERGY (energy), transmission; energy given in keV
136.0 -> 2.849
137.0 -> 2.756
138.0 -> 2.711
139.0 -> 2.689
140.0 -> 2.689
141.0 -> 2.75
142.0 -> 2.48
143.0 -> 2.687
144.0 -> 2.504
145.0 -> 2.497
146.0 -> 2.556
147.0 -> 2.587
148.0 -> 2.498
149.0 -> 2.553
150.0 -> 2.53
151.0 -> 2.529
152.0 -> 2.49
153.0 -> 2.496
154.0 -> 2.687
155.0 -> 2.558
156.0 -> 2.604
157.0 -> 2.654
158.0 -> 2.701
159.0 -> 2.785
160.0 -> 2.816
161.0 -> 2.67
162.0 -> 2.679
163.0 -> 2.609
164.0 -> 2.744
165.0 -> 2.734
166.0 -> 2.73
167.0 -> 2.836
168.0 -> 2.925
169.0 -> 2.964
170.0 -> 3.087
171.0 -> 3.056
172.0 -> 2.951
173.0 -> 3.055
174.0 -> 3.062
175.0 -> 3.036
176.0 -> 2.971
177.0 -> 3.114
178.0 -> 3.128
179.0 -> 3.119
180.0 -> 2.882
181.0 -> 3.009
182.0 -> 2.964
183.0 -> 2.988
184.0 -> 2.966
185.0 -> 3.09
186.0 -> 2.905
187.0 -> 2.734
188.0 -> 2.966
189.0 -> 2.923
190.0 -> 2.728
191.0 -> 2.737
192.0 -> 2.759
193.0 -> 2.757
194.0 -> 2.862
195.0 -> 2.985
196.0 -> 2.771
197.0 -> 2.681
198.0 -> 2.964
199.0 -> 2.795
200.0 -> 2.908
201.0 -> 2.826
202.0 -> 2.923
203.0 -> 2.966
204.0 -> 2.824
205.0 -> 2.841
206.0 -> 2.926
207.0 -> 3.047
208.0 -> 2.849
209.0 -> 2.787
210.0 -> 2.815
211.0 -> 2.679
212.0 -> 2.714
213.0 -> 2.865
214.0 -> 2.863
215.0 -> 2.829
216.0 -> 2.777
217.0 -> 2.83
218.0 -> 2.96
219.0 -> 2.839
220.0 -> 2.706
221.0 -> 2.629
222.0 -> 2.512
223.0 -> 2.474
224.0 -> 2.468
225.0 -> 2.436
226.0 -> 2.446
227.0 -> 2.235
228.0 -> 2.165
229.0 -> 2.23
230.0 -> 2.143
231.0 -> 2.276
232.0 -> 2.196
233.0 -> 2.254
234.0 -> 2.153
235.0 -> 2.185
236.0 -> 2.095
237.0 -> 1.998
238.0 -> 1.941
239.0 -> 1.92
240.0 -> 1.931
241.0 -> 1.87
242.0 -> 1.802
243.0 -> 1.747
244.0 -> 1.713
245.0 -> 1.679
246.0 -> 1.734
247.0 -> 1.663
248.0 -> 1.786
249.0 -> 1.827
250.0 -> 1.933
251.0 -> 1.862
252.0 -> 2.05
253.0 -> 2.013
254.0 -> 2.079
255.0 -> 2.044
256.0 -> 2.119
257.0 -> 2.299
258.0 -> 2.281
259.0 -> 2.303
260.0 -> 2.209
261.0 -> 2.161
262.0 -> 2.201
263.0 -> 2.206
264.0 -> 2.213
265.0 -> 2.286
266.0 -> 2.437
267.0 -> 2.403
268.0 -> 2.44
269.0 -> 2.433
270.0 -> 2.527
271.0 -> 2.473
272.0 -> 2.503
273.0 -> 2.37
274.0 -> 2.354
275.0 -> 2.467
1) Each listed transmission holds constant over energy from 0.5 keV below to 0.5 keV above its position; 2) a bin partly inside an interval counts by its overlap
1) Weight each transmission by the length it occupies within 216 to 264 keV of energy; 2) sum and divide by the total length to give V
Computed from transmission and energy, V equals 2.17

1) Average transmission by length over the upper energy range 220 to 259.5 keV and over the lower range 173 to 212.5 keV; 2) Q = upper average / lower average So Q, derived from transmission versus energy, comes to 0.7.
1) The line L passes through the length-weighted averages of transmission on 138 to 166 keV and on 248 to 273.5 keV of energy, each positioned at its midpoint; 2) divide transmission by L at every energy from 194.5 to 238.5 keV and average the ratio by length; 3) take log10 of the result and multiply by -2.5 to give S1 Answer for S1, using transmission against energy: -0.10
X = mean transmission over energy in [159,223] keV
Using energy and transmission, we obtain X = 2.86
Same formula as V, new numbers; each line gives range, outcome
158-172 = 2.82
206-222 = 2.81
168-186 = 3.02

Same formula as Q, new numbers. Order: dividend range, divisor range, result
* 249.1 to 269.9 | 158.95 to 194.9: 0.76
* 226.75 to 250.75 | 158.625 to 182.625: 0.68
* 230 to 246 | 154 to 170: 0.72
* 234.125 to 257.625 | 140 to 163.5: 0.74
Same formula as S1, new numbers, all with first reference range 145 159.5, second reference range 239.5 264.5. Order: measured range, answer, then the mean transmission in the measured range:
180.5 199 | -0.21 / 2.87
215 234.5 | -0.15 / 2.47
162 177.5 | -0.18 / 2.92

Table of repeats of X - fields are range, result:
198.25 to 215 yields 2.85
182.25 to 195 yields 2.87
